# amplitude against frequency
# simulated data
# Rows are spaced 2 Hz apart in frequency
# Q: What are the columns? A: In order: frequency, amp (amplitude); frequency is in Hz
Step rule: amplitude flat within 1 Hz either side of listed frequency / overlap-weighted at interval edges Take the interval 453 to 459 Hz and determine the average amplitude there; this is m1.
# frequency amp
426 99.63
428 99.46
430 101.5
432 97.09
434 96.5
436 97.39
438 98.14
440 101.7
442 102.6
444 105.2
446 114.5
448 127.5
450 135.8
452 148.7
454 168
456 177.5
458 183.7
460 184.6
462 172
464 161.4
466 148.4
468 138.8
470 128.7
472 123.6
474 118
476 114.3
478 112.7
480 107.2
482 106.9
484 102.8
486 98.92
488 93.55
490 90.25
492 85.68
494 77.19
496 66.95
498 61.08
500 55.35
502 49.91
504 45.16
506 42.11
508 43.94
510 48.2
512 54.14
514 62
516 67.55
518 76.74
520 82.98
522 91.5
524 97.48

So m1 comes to 176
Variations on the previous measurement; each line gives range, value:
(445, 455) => 139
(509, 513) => 51.2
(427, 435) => 98.6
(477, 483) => 109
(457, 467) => 170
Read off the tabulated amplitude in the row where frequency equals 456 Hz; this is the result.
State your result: 177.5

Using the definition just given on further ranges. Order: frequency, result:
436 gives 97.39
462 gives 172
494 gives 77.19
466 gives 148.4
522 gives 91.5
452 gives 148.7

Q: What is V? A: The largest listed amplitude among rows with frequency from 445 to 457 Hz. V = 177.5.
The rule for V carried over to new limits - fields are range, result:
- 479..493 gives 107.2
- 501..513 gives 54.14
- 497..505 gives 61.08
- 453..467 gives 184.6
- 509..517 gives 67.55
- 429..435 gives 101.5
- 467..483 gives 138.8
